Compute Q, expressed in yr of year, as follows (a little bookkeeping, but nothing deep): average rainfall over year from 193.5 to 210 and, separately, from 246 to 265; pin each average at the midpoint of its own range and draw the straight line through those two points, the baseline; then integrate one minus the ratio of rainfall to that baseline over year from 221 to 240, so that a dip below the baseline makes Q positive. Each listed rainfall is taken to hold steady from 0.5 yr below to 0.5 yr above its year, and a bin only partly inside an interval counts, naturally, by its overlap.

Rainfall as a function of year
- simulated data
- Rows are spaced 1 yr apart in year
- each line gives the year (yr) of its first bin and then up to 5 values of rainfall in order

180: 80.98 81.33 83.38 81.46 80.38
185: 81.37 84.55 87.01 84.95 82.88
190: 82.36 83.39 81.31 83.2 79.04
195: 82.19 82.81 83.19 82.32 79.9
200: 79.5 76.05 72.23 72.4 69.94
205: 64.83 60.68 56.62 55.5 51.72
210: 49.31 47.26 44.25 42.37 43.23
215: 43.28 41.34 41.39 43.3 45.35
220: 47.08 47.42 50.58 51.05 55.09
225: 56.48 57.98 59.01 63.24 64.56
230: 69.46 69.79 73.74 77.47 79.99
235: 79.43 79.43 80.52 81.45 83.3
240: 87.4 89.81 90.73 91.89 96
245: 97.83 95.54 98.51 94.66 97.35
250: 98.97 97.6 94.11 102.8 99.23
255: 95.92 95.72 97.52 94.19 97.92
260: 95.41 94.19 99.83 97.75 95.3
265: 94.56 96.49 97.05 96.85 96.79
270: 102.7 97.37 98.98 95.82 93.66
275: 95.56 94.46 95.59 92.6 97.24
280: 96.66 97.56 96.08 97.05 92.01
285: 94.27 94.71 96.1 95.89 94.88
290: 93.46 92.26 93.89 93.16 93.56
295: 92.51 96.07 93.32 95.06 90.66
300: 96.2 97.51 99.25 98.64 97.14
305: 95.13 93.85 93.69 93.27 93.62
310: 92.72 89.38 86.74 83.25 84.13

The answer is 3.8 yr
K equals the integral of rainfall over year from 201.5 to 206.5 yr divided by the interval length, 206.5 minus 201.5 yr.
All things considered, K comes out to 68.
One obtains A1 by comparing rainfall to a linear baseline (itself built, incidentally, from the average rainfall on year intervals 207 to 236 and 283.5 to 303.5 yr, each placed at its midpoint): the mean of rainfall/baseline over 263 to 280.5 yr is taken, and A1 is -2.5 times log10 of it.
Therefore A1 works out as -0.164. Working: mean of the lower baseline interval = 55.8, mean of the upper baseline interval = 94.7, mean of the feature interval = 96.4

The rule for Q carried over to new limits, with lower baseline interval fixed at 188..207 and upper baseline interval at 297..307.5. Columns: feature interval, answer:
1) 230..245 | 0.2 yr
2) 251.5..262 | -1.1 yr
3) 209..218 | 4.0 yr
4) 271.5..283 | -0.6 yr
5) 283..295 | -0.1 yr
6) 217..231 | 4.7 yr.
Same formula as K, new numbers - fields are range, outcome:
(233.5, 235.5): 79.7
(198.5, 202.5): 76.9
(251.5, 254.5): 98.7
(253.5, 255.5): 97.6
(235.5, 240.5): 82.4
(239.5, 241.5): 88.6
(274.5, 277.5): 95.2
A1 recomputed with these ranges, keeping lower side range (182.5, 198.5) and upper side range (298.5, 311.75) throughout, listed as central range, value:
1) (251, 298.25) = -0.05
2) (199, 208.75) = 0.23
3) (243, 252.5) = -0.09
